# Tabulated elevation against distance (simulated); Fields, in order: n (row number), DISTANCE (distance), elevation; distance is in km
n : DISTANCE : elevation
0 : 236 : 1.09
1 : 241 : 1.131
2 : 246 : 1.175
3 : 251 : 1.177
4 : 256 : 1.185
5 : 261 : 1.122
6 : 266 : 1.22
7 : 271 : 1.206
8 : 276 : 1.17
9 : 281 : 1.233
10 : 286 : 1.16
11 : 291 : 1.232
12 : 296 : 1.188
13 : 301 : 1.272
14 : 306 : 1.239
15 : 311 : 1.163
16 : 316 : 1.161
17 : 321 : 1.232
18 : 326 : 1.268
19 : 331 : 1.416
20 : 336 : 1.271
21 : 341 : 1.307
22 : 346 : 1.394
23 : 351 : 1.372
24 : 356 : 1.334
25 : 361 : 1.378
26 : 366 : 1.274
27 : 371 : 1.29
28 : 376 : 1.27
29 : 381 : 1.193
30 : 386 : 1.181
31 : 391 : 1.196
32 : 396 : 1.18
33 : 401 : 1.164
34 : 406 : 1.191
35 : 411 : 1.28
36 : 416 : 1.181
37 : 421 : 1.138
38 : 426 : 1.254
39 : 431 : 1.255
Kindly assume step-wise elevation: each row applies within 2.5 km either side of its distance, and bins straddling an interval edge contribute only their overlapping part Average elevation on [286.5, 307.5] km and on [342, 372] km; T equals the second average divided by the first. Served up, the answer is 1.09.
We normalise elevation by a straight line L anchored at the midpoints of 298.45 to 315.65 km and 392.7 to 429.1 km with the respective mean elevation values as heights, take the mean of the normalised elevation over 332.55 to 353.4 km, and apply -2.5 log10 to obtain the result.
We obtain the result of -0.110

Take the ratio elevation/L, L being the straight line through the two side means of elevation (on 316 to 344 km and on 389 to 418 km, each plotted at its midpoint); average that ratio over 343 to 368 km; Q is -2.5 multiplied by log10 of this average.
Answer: -0.08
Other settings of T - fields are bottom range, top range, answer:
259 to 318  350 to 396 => 1.06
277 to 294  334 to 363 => 1.12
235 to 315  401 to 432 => 1.02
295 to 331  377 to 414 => 0.97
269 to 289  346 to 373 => 1.12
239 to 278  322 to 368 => 1.13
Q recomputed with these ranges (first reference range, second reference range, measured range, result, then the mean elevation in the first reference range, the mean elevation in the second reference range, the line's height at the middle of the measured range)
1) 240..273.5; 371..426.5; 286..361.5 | -0.08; 1.18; 1.2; 1.19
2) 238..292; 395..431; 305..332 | -0.04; 1.18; 1.2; 1.19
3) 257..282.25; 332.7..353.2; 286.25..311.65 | 0.03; 1.19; 1.34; 1.25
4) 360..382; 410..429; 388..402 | 0.06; 1.28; 1.21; 1.25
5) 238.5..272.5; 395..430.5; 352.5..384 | -0.08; 1.17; 1.2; 1.19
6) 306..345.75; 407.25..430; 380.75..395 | 0.04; 1.27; 1.21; 1.23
